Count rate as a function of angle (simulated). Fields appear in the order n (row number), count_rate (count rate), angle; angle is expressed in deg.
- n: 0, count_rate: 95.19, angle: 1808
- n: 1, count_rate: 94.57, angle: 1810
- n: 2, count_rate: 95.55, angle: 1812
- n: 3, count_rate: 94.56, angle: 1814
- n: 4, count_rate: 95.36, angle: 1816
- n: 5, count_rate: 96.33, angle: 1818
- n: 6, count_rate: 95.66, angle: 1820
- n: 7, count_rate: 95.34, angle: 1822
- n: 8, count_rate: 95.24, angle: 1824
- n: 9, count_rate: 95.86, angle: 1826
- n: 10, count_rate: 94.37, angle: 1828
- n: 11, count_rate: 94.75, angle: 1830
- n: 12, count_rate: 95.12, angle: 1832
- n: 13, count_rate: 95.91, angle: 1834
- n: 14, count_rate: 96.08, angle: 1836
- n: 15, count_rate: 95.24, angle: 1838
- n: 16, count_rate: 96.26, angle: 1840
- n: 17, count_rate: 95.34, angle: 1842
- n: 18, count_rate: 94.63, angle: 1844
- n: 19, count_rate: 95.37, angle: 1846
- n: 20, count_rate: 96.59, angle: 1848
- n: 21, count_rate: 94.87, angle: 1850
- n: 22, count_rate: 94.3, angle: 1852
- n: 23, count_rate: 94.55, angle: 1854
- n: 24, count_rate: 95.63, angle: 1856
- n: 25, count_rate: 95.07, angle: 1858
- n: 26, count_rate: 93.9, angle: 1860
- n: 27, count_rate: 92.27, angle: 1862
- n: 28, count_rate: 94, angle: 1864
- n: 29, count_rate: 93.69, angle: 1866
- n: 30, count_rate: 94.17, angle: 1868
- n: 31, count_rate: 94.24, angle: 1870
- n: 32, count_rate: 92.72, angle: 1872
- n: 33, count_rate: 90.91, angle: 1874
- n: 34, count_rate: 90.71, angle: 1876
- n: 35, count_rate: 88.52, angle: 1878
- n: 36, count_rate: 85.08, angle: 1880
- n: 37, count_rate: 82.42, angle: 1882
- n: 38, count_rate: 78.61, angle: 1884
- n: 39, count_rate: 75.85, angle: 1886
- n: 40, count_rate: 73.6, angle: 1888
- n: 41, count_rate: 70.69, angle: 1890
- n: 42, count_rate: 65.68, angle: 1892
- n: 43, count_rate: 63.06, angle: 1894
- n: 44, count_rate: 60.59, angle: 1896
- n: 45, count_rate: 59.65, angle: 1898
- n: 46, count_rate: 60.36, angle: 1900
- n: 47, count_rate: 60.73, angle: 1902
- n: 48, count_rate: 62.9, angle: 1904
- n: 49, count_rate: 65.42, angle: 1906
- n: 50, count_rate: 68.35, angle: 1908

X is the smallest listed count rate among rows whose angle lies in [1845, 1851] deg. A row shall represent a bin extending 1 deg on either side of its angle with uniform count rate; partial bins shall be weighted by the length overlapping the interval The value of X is 94.87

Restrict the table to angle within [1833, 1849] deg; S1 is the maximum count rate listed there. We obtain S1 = 96.59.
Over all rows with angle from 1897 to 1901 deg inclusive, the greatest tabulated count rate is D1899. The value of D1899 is 60.36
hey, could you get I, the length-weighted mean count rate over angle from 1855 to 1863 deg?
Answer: 94.2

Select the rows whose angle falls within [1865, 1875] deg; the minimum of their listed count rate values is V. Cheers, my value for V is 90.91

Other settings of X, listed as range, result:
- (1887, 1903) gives 59.65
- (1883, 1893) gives 65.68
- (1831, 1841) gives 95.12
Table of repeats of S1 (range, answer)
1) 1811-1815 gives 95.55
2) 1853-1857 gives 95.63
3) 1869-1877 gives 94.24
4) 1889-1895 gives 70.69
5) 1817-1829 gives 96.33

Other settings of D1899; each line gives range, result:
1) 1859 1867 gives 94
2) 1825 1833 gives 95.86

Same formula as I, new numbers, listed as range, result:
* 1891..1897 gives 63.1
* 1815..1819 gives 95.8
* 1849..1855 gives 94.6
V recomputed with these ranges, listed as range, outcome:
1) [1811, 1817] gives 94.56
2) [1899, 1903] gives 60.36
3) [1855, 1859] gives 95.07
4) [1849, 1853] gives 94.3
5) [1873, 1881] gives 85.08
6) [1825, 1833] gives 94.37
